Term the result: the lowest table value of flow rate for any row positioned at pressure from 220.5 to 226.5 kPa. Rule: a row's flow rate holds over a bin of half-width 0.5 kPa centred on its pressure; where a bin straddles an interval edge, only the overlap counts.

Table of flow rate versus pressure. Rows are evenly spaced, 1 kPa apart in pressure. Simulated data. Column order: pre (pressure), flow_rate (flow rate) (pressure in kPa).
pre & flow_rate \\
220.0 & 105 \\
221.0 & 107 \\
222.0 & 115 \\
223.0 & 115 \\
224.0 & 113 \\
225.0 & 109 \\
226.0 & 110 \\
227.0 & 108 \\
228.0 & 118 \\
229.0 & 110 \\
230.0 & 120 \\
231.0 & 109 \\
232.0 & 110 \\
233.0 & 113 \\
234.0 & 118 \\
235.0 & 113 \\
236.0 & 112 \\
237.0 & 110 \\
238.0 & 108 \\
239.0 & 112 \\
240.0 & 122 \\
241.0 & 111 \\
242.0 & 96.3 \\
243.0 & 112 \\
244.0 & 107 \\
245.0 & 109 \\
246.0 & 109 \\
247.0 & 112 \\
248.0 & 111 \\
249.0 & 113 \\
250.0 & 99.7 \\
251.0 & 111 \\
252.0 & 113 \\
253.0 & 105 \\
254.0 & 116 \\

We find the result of 107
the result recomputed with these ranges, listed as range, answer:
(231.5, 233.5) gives 110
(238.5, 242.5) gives 96.3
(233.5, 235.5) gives 113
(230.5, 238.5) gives 108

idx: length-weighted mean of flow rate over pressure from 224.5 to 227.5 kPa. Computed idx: 109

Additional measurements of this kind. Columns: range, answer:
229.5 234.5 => 114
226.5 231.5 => 113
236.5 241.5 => 113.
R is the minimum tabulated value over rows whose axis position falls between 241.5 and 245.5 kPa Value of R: 96.3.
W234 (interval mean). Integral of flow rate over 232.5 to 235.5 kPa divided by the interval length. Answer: 115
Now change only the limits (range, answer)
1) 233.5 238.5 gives 112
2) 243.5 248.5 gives 110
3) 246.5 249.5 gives 112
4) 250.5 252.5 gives 112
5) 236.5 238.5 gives 109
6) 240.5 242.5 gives 104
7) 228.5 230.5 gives 115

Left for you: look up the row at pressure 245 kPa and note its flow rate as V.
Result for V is 109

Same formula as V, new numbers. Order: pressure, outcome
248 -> 111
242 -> 96.3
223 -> 115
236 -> 112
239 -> 112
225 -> 109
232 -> 110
